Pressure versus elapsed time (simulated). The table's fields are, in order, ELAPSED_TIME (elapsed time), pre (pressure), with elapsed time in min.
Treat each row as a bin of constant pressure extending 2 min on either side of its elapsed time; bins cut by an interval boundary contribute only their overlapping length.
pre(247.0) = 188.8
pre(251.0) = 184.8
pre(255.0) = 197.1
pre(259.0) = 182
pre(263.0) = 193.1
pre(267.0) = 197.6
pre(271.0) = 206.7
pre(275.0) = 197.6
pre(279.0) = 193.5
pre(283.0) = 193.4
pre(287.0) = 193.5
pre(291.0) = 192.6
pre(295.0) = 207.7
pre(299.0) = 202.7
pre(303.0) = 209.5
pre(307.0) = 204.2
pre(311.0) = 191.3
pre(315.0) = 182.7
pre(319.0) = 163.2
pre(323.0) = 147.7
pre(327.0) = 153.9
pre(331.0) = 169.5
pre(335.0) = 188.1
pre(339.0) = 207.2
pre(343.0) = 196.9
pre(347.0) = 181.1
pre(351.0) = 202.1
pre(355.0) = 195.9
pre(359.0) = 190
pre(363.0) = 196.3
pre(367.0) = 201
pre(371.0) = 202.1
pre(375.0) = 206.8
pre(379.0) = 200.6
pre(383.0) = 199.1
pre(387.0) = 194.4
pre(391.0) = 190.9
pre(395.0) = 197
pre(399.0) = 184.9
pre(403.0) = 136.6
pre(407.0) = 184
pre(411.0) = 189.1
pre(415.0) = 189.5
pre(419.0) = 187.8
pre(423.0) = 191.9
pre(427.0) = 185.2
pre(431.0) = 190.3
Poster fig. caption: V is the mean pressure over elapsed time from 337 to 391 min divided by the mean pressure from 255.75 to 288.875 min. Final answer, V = 1.02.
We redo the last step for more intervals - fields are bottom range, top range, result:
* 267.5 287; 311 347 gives 0.90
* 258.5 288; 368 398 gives 1.02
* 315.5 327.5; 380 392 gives 1.23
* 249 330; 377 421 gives 0.99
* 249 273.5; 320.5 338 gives 0.86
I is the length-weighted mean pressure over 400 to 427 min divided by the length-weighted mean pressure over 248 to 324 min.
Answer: 0.9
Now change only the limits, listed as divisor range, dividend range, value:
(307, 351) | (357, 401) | 1.09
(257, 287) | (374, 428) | 0.97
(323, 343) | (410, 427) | 1.06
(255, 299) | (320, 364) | 0.94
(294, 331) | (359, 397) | 1.08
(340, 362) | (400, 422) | 0.92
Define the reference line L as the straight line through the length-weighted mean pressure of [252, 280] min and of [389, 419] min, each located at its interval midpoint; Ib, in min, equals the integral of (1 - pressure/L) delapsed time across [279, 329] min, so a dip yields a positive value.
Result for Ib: 1.2 min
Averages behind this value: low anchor 195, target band 187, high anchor 182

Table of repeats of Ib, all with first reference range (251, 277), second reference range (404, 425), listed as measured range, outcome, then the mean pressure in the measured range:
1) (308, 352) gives 2.4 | 180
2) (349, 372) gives -1.0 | 198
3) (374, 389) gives -0.9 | 200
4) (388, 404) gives 0.5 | 181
